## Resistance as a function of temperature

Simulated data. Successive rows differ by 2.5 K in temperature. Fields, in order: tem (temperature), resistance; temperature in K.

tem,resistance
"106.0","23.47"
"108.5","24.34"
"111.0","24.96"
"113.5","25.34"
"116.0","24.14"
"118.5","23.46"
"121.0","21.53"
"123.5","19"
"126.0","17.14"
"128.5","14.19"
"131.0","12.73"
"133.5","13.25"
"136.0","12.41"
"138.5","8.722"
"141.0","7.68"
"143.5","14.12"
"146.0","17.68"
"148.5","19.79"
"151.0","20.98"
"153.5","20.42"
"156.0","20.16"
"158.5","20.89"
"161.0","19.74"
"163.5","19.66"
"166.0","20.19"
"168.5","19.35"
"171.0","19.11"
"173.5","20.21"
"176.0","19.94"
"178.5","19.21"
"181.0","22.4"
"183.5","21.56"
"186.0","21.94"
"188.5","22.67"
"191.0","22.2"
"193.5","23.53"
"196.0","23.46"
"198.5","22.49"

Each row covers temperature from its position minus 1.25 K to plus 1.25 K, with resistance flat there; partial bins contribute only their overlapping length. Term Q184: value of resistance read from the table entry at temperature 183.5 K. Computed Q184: 21.56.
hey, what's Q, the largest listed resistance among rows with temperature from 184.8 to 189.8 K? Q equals 22.67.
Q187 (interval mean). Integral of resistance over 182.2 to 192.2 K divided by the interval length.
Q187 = 22.1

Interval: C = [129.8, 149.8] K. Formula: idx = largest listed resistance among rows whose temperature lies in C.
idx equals 19.79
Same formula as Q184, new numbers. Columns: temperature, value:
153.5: 20.42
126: 17.14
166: 20.19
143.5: 14.12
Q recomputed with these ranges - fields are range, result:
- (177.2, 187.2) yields 22.4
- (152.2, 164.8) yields 20.89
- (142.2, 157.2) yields 20.98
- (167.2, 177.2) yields 20.21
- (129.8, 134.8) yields 13.25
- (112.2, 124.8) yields 25.34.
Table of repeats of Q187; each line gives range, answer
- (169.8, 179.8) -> 19.6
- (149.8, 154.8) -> 20.7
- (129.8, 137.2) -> 12.8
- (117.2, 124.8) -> 21.3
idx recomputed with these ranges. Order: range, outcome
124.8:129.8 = 17.14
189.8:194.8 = 23.53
